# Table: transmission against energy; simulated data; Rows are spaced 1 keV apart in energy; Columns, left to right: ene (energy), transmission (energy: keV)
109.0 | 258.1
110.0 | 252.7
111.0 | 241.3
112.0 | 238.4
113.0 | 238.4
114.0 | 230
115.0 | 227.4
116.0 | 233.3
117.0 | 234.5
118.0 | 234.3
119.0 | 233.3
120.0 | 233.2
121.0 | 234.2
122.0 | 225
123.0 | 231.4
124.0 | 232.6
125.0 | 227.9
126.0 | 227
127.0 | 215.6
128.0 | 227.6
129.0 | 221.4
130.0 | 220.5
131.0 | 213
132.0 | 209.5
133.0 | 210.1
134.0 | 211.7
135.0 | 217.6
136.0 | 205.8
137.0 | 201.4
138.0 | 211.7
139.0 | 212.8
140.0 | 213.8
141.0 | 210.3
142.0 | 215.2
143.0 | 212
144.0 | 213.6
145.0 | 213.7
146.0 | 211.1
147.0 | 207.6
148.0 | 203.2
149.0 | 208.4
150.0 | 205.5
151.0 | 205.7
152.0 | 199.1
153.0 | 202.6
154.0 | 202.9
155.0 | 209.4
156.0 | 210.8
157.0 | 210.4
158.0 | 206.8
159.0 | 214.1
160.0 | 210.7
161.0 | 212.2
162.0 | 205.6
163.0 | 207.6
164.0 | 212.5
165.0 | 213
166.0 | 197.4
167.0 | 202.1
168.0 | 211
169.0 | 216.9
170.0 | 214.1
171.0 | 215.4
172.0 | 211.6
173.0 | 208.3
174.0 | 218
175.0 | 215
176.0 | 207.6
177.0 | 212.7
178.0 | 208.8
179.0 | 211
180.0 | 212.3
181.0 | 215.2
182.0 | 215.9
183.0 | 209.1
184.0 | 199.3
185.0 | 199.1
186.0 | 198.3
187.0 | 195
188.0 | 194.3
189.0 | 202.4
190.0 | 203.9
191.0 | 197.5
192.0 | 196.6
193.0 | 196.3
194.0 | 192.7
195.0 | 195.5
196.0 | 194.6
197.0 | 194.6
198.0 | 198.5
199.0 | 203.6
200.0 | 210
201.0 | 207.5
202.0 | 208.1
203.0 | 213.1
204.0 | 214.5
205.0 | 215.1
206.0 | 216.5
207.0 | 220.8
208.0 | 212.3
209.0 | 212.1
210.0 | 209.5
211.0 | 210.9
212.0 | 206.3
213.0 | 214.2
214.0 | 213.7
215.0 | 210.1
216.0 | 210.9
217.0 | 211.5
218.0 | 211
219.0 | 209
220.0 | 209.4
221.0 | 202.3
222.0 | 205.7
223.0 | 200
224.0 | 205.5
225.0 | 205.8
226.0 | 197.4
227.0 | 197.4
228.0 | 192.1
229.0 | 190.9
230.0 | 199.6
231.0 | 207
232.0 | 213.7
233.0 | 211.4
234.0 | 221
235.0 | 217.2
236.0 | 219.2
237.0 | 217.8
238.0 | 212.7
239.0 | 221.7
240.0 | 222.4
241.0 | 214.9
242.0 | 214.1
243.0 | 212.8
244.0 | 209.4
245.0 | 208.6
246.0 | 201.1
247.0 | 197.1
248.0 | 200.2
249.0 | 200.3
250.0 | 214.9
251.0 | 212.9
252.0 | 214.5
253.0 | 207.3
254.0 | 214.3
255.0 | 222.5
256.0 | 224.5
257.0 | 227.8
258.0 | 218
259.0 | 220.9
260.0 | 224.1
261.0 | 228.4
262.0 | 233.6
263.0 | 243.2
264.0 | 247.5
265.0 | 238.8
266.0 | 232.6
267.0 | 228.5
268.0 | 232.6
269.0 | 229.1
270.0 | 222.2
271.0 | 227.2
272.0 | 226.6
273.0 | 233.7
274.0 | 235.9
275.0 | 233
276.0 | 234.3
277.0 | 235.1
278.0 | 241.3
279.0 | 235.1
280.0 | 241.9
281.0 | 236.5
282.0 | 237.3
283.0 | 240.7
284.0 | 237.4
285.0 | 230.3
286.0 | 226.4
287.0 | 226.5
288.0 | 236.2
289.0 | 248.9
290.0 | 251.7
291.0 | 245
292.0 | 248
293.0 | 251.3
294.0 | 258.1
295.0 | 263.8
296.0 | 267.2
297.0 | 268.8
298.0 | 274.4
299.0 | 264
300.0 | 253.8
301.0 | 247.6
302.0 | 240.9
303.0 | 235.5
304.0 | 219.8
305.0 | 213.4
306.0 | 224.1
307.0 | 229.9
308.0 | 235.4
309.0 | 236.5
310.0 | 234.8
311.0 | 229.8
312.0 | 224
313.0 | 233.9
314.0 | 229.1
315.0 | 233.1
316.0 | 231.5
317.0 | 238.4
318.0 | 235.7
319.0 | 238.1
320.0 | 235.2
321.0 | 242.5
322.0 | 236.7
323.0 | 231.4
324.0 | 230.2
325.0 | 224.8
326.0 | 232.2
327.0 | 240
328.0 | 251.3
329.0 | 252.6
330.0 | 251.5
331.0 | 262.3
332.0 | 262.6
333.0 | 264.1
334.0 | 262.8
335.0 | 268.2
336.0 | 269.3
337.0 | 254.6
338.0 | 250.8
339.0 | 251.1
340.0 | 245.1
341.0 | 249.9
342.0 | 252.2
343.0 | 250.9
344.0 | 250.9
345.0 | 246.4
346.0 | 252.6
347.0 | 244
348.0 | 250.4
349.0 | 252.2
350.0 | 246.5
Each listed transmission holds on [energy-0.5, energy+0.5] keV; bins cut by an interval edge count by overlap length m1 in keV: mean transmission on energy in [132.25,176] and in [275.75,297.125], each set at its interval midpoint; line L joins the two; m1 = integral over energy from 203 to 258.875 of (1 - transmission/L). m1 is 4.5 keV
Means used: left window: 210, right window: 243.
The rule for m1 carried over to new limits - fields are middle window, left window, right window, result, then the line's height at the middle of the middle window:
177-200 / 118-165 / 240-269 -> 1.5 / 217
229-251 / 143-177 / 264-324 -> 1.5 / 227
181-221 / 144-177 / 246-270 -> 1.6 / 214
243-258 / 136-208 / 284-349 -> 1.1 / 228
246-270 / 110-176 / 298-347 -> 1.2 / 233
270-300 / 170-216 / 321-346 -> -1.0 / 235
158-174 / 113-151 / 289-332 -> 0.9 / 223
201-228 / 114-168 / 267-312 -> 2.1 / 227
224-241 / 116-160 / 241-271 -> 0.8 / 219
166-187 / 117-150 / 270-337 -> 1.3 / 224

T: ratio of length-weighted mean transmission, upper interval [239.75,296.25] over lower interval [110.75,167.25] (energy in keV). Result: 1.1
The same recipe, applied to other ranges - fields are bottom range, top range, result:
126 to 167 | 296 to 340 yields 1.16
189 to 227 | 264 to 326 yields 1.15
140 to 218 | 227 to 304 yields 1.10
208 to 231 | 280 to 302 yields 1.20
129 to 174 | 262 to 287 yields 1.12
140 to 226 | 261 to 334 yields 1.15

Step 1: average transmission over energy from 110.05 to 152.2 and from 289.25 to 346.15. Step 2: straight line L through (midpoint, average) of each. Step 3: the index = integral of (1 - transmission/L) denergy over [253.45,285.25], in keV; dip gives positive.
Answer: 0.94 keV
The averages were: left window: 220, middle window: 232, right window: 245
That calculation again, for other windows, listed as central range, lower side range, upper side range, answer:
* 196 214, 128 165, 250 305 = 1.0 keV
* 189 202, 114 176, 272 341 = 1.4 keV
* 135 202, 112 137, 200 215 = 3.4 keV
